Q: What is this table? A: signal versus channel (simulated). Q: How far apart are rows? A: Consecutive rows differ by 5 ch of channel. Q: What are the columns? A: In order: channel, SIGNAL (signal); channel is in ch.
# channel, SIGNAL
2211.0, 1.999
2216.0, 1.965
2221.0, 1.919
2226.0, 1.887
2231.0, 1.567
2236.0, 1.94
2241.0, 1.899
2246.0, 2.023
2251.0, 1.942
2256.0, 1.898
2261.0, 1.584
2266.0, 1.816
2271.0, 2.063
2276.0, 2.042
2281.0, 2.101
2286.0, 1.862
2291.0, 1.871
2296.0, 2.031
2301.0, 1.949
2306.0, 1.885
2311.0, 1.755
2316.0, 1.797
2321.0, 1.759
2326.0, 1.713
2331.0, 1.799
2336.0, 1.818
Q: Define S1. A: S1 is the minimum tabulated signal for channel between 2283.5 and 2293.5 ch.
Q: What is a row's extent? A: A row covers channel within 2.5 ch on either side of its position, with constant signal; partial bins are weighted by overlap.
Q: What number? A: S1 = 1.862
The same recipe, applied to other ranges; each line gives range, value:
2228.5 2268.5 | 1.567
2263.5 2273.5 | 1.816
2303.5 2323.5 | 1.755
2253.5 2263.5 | 1.584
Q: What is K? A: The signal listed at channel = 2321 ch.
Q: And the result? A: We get 1.759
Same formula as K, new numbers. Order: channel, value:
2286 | 1.862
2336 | 1.818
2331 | 1.799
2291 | 1.871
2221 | 1.919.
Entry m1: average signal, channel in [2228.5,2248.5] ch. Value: 1.86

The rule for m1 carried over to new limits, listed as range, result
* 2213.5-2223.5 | 1.94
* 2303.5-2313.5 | 1.82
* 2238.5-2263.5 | 1.87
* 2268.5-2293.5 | 1.99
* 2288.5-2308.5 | 1.93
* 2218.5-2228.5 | 1.9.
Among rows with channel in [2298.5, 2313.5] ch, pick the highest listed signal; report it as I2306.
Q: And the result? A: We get 1.949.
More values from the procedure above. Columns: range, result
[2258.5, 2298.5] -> 2.101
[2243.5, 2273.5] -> 2.063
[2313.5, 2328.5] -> 1.797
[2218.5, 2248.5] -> 2.023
